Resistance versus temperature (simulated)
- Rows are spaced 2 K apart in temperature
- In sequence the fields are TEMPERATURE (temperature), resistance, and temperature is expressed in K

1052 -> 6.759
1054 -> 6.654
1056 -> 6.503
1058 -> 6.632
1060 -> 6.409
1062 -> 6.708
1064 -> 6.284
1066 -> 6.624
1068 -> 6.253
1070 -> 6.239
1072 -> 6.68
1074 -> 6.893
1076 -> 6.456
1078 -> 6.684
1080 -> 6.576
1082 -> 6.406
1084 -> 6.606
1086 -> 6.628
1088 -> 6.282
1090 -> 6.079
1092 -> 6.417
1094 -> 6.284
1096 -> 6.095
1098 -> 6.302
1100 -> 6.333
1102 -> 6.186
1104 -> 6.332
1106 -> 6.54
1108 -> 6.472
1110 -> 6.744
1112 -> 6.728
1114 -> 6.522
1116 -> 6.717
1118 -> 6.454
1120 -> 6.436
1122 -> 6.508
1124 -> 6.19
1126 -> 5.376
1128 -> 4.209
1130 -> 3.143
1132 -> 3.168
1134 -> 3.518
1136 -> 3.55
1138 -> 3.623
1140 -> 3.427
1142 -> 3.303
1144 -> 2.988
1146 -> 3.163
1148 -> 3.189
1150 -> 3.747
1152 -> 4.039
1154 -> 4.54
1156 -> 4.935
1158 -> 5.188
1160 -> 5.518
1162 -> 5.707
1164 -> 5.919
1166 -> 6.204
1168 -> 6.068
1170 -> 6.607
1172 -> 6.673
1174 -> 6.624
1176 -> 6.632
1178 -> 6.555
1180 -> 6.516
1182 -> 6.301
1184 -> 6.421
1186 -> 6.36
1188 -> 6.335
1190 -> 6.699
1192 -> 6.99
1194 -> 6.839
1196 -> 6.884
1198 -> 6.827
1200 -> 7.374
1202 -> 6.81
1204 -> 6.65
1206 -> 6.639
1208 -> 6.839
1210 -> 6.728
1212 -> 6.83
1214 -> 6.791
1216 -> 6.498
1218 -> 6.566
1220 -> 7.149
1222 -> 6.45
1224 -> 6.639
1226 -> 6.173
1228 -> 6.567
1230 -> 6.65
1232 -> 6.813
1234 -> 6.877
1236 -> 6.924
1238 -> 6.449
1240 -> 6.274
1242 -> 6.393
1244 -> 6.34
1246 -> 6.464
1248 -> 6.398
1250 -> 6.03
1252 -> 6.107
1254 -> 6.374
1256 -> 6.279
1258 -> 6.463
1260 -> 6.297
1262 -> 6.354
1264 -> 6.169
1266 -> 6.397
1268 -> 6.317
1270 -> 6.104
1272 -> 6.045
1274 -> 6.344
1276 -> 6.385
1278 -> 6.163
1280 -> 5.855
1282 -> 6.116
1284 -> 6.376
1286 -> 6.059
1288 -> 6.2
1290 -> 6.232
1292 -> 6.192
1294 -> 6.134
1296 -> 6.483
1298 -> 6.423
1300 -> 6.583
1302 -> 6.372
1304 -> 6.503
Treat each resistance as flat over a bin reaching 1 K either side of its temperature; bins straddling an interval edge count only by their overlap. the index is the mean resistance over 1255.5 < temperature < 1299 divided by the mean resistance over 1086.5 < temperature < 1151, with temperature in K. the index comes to 1.19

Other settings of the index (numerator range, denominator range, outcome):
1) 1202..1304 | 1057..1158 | 1.15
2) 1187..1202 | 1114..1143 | 1.44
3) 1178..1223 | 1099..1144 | 1.27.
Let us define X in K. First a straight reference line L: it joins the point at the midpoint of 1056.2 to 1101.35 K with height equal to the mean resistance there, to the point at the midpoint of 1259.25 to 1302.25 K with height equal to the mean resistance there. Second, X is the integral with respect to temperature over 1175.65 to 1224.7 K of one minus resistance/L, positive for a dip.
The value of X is -2.8 K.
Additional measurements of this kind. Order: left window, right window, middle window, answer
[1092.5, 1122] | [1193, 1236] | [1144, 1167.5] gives 6.74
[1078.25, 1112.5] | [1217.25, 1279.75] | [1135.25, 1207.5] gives 8.90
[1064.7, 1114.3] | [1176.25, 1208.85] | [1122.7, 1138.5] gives 5.76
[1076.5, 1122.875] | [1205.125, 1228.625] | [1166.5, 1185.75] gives 0.32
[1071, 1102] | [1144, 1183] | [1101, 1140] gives 3.72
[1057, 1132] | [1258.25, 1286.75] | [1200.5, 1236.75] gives -2.80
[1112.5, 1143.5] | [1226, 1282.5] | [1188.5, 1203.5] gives -3.31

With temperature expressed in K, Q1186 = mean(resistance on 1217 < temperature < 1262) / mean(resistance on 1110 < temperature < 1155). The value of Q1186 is 1.4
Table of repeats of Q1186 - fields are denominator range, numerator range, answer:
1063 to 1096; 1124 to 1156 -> 0.59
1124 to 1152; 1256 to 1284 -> 1.70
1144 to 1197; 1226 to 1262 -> 1.12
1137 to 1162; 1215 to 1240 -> 1.64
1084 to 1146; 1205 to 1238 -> 1.22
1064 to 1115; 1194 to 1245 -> 1.04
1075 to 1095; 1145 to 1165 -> 0.71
